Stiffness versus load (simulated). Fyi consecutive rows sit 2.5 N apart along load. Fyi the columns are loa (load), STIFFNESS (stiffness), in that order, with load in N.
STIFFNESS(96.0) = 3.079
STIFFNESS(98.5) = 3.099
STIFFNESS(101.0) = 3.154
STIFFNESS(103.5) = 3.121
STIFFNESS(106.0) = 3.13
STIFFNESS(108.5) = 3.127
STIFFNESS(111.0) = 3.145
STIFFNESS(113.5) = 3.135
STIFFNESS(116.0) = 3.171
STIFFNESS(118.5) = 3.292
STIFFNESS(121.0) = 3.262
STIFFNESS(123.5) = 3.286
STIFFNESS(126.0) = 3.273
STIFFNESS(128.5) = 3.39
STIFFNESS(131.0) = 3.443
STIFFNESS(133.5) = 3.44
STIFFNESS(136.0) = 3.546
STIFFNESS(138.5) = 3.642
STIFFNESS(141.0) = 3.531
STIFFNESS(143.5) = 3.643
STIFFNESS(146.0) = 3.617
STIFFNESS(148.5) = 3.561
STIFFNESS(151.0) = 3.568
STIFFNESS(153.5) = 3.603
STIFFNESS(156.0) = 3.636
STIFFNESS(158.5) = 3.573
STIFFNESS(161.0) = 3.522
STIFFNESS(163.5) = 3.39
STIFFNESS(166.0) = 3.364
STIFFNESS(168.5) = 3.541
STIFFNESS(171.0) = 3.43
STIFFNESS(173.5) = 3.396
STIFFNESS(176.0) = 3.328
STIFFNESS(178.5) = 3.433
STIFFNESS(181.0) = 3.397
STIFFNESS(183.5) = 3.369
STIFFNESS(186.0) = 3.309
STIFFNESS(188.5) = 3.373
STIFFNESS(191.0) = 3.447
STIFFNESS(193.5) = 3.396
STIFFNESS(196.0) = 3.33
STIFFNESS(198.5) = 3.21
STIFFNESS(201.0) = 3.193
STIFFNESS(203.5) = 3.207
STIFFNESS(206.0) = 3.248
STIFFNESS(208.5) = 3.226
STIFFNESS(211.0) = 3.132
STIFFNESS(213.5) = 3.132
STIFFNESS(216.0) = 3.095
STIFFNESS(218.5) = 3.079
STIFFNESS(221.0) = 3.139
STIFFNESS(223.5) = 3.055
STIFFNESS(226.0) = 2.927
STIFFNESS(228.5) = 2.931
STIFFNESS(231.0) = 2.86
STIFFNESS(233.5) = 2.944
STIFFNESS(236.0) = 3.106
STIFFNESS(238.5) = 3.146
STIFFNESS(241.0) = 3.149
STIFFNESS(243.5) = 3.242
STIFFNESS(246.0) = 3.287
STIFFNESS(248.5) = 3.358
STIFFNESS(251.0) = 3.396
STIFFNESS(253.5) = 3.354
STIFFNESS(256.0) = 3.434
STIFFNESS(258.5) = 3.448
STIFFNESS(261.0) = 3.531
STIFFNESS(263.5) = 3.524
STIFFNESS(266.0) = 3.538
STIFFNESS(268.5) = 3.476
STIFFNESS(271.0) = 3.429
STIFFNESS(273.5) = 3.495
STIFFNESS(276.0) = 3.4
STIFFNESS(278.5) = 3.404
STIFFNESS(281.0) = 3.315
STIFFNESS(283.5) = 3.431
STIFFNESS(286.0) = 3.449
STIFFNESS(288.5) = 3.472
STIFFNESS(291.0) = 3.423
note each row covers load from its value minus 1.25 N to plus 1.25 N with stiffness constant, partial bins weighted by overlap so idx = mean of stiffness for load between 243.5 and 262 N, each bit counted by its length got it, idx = 3.39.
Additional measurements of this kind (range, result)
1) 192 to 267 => 3.22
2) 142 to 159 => 3.6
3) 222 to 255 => 3.14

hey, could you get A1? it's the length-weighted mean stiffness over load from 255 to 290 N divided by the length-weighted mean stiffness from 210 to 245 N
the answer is 1.1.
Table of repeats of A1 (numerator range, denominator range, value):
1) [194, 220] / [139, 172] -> 0.90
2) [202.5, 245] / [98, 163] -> 0.91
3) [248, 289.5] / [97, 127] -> 1.08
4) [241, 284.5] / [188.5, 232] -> 1.08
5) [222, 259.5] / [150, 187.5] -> 0.92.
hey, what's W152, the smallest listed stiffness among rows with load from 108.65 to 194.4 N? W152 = 3.135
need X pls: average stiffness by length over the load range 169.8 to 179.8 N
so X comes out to 3.4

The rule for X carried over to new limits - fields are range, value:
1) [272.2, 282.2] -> 3.4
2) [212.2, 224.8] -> 3.1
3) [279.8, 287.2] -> 3.4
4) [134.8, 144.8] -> 3.59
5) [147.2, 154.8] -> 3.58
